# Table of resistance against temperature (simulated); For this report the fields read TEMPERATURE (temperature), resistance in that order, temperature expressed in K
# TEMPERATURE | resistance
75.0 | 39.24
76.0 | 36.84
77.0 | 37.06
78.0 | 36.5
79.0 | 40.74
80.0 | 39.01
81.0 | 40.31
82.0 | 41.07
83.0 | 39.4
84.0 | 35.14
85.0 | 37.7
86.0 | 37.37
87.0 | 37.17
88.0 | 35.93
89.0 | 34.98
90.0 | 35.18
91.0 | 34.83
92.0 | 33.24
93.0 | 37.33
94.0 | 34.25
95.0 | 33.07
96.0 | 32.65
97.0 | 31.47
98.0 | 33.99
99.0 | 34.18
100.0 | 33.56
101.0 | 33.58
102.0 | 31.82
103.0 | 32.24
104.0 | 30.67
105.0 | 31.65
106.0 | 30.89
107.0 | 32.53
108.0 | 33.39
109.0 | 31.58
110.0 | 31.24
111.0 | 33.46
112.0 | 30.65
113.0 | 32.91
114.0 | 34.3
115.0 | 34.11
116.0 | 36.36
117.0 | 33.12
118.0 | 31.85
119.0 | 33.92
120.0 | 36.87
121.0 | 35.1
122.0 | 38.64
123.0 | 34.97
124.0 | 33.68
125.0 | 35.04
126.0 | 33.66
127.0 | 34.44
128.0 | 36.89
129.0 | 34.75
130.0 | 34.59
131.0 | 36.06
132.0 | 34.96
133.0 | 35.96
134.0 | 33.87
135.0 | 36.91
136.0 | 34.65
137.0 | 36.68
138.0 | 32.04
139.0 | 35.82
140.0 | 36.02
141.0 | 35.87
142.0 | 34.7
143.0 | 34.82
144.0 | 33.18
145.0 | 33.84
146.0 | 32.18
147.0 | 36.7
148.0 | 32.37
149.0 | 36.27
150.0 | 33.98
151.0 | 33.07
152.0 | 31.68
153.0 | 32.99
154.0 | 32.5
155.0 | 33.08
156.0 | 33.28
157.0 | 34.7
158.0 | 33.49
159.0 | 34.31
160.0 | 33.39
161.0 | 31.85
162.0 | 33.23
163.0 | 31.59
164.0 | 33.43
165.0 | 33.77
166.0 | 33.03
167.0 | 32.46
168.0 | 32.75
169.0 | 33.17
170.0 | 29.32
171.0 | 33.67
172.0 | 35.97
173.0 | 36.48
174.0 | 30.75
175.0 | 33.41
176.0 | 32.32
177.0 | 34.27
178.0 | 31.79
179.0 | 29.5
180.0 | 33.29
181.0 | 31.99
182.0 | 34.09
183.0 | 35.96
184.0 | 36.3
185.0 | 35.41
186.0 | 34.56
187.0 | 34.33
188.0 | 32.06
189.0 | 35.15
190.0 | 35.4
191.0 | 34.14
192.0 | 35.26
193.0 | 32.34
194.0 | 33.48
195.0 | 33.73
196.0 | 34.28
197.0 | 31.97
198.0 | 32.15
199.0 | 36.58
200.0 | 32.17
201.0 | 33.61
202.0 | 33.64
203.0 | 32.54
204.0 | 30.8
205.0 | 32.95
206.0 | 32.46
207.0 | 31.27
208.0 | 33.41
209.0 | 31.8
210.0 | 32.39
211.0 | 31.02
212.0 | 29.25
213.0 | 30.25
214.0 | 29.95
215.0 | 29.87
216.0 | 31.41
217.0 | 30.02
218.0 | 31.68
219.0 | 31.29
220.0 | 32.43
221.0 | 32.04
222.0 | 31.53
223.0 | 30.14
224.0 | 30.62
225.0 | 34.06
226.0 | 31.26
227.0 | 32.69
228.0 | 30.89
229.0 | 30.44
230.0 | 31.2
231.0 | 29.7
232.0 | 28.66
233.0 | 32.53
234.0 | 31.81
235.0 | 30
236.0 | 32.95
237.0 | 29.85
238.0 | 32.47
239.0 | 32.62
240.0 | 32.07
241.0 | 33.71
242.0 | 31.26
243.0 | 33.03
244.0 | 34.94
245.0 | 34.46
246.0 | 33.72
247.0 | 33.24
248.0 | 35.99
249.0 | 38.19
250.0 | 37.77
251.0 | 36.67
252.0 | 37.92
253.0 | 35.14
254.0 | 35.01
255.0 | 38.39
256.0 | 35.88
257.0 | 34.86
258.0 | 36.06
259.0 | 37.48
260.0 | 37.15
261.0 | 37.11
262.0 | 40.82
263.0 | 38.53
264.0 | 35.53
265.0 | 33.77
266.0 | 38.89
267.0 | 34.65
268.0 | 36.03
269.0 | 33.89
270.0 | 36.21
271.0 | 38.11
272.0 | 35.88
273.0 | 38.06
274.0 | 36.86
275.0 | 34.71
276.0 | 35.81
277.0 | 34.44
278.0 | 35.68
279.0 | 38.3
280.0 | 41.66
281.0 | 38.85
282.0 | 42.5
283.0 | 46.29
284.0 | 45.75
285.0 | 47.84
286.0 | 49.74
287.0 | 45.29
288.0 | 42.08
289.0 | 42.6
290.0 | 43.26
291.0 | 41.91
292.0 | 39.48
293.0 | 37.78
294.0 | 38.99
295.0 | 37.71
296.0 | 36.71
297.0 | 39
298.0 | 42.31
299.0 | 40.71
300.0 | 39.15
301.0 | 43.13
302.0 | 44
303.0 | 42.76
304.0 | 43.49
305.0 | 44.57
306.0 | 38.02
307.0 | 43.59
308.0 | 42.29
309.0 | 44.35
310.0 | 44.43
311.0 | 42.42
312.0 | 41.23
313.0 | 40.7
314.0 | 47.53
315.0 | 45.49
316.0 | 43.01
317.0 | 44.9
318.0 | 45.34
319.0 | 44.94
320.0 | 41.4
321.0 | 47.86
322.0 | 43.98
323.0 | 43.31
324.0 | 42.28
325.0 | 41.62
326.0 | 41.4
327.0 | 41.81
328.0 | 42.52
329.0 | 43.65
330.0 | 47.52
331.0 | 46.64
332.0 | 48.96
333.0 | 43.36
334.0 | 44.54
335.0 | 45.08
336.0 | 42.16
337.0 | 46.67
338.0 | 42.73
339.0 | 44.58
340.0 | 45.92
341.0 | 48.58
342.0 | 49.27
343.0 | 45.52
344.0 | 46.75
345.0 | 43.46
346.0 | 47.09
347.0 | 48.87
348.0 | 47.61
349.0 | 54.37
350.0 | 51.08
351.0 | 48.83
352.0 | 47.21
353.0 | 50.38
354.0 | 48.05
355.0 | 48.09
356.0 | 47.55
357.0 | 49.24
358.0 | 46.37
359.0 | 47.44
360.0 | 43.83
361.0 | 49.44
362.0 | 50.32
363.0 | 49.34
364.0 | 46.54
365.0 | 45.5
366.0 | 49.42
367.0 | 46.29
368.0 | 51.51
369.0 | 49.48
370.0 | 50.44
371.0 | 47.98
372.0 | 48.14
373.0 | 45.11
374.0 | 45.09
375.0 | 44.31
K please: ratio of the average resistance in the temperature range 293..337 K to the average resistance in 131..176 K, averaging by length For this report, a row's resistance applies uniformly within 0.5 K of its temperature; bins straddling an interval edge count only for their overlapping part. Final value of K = 1.27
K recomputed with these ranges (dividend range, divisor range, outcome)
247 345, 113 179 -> 1.21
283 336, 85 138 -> 1.26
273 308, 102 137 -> 1.21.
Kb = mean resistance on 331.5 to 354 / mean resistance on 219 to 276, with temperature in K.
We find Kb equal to 1.37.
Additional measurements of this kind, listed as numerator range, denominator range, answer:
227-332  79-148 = 1.12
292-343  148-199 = 1.29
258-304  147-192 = 1.18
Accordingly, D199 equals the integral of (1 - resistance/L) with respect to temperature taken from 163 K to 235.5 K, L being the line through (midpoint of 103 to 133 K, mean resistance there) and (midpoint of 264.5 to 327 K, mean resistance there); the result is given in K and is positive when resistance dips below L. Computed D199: 9.1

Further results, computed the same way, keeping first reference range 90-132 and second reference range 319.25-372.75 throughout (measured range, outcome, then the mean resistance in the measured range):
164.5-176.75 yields 1.3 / 33.1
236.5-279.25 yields 6.4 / 35.6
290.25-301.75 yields 1.0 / 39.9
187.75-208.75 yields 2.9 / 33.3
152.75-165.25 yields 1.1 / 33.2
